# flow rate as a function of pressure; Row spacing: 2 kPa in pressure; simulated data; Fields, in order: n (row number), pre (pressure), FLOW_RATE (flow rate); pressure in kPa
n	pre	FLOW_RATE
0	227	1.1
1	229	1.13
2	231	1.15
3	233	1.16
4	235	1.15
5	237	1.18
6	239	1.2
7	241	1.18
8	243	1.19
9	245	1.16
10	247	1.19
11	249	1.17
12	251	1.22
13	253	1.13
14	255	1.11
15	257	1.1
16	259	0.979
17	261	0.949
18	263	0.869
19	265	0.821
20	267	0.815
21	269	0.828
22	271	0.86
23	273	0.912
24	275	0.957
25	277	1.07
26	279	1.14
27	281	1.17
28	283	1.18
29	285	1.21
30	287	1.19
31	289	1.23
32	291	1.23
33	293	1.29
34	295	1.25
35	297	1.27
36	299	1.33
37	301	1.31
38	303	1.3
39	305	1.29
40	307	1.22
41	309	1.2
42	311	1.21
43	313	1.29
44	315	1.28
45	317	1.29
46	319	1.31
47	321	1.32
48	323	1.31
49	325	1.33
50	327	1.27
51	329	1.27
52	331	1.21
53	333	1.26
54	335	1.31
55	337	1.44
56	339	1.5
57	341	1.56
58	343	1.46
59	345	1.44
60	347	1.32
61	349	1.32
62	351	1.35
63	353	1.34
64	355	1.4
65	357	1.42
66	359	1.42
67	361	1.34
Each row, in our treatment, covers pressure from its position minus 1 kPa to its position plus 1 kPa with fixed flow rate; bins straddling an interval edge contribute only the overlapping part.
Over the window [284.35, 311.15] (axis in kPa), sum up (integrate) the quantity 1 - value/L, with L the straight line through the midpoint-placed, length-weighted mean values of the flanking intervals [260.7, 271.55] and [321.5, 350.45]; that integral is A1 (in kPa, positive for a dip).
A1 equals -4.4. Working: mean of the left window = 0.851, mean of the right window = 1.36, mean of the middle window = 1.25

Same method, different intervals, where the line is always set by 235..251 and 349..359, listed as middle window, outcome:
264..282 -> 4.12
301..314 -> 0.38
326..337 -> 0.47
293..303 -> -0.10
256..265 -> 1.89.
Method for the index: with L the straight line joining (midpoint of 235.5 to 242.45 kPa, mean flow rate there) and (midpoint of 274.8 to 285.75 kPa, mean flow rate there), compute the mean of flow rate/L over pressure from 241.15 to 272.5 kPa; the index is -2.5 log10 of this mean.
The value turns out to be 0.13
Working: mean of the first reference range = 1.18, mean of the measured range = 1.03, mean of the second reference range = 1.13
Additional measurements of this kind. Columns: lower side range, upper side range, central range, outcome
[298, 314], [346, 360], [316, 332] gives 0.01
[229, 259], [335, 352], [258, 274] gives 0.35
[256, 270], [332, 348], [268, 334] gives -0.05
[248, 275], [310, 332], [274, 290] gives -0.06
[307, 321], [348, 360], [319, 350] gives -0.03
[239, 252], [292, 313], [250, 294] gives 0.16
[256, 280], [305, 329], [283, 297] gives -0.13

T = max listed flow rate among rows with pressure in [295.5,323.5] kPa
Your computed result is 1.33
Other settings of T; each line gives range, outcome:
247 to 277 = 1.22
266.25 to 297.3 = 1.29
